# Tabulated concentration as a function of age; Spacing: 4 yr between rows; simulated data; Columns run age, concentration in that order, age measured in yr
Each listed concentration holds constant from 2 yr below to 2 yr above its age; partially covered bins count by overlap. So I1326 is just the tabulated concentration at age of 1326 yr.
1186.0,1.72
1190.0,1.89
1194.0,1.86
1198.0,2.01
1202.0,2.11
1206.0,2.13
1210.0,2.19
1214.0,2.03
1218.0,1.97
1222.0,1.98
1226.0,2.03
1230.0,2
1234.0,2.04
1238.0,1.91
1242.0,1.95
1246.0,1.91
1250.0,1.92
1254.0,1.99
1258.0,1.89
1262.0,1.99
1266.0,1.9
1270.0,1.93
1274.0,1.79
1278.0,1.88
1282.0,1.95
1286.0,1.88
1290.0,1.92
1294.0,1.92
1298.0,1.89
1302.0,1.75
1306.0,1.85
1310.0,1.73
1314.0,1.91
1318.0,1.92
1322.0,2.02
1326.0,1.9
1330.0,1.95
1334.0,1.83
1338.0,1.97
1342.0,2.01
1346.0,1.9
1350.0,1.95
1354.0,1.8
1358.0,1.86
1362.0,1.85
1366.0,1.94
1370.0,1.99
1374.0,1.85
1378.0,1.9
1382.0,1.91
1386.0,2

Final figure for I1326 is 1.9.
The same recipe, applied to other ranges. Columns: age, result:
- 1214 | 2.03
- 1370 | 1.99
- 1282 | 1.95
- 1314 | 1.91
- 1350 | 1.95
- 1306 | 1.85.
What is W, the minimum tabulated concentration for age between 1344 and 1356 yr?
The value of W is 1.8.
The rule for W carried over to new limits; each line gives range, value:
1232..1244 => 1.91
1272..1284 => 1.79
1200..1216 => 2.03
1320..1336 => 1.83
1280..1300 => 1.88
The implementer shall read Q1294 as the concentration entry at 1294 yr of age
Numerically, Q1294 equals 1.92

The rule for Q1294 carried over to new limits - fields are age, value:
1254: 1.99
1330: 1.95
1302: 1.75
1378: 1.9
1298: 1.89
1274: 1.79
